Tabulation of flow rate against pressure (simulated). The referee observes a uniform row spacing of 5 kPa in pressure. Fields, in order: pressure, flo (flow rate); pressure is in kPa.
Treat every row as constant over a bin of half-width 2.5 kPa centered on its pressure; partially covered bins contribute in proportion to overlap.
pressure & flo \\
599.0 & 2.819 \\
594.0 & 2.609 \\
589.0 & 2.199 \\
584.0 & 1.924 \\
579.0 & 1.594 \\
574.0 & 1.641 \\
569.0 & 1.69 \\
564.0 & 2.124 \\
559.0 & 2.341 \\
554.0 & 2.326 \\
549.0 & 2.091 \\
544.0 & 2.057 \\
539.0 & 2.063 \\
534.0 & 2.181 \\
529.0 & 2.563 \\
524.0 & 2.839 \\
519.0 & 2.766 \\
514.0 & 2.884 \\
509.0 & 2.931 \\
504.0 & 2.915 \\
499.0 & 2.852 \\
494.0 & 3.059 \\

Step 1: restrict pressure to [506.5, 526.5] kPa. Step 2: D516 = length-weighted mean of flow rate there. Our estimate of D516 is 2.85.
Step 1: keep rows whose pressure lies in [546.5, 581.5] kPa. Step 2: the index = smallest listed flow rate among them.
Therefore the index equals 1.594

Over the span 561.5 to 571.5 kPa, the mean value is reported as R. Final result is 1.91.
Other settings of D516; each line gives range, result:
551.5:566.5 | 2.26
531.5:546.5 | 2.1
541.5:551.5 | 2.07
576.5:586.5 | 1.76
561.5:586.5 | 1.79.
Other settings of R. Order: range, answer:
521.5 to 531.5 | 2.7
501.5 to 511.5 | 2.92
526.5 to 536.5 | 2.37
